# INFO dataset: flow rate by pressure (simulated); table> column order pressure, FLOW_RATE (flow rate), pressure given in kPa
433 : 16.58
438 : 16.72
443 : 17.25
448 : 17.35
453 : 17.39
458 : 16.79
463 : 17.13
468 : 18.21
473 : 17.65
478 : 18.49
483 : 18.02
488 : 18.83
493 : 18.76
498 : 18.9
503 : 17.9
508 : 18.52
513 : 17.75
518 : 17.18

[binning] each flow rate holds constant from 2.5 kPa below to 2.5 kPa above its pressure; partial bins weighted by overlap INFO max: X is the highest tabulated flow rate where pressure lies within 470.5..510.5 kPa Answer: 18.9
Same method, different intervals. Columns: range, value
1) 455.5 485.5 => 18.49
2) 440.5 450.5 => 17.35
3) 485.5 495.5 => 18.83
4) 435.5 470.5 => 18.21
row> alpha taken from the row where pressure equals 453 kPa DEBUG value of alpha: 17.39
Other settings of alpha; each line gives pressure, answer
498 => 18.9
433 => 16.58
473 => 17.65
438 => 16.72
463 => 17.13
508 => 18.52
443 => 17.25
